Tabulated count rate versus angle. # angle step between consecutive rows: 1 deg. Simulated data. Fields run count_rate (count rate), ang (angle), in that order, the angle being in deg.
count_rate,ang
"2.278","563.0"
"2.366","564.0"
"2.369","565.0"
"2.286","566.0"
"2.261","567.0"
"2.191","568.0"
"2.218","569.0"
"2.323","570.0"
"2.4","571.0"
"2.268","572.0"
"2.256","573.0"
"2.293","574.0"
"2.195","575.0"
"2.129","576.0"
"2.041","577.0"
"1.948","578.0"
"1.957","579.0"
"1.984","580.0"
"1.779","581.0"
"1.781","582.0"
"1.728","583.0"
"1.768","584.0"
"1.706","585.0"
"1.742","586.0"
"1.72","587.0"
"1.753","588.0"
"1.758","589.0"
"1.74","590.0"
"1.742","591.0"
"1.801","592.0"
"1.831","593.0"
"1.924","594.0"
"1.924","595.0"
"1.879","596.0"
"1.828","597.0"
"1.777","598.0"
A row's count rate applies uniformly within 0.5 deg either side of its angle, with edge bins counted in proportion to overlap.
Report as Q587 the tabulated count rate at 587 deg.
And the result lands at 1.72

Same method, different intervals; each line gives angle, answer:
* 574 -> 2.293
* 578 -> 1.948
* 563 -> 2.278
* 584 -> 1.768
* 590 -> 1.74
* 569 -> 2.218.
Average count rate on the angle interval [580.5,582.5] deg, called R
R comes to 1.78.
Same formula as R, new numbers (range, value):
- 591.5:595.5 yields 1.87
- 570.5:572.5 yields 2.33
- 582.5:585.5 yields 1.73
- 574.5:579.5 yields 2.05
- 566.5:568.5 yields 2.23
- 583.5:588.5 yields 1.74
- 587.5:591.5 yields 1.75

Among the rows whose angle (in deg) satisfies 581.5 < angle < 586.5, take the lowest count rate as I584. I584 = 1.706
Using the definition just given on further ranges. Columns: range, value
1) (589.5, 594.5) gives 1.74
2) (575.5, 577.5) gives 2.041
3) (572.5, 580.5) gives 1.948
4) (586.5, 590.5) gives 1.72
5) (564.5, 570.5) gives 2.191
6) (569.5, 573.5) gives 2.256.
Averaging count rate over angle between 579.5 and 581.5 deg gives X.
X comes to 1.88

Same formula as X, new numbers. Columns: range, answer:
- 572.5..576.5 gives 2.22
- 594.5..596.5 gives 1.9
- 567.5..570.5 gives 2.24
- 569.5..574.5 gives 2.31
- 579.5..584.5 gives 1.81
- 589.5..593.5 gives 1.78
